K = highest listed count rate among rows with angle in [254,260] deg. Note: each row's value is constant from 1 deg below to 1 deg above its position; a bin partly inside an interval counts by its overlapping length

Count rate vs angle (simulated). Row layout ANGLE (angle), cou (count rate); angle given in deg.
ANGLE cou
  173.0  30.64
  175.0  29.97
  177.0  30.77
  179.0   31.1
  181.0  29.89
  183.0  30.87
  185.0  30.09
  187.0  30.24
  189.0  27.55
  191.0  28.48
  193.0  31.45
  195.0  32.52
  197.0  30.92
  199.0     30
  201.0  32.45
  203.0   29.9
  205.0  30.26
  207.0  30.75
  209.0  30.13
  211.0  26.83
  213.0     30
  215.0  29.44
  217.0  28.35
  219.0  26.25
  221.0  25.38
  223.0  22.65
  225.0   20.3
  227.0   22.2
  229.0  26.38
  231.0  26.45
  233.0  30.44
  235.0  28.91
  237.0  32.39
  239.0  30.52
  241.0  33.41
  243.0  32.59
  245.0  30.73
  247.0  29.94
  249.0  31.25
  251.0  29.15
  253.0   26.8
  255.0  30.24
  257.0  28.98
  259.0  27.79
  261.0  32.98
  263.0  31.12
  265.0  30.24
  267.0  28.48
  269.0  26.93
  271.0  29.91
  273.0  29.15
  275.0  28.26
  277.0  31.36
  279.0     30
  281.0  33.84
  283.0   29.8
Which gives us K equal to 30.24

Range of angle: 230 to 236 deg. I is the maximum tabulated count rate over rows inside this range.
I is 30.44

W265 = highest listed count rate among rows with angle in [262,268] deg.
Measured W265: 31.12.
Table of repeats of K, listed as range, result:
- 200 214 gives 32.45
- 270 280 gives 31.36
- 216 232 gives 28.35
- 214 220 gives 29.44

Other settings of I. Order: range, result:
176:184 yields 31.1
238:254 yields 33.41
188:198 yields 32.52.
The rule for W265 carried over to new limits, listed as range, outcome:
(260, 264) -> 32.98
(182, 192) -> 30.87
